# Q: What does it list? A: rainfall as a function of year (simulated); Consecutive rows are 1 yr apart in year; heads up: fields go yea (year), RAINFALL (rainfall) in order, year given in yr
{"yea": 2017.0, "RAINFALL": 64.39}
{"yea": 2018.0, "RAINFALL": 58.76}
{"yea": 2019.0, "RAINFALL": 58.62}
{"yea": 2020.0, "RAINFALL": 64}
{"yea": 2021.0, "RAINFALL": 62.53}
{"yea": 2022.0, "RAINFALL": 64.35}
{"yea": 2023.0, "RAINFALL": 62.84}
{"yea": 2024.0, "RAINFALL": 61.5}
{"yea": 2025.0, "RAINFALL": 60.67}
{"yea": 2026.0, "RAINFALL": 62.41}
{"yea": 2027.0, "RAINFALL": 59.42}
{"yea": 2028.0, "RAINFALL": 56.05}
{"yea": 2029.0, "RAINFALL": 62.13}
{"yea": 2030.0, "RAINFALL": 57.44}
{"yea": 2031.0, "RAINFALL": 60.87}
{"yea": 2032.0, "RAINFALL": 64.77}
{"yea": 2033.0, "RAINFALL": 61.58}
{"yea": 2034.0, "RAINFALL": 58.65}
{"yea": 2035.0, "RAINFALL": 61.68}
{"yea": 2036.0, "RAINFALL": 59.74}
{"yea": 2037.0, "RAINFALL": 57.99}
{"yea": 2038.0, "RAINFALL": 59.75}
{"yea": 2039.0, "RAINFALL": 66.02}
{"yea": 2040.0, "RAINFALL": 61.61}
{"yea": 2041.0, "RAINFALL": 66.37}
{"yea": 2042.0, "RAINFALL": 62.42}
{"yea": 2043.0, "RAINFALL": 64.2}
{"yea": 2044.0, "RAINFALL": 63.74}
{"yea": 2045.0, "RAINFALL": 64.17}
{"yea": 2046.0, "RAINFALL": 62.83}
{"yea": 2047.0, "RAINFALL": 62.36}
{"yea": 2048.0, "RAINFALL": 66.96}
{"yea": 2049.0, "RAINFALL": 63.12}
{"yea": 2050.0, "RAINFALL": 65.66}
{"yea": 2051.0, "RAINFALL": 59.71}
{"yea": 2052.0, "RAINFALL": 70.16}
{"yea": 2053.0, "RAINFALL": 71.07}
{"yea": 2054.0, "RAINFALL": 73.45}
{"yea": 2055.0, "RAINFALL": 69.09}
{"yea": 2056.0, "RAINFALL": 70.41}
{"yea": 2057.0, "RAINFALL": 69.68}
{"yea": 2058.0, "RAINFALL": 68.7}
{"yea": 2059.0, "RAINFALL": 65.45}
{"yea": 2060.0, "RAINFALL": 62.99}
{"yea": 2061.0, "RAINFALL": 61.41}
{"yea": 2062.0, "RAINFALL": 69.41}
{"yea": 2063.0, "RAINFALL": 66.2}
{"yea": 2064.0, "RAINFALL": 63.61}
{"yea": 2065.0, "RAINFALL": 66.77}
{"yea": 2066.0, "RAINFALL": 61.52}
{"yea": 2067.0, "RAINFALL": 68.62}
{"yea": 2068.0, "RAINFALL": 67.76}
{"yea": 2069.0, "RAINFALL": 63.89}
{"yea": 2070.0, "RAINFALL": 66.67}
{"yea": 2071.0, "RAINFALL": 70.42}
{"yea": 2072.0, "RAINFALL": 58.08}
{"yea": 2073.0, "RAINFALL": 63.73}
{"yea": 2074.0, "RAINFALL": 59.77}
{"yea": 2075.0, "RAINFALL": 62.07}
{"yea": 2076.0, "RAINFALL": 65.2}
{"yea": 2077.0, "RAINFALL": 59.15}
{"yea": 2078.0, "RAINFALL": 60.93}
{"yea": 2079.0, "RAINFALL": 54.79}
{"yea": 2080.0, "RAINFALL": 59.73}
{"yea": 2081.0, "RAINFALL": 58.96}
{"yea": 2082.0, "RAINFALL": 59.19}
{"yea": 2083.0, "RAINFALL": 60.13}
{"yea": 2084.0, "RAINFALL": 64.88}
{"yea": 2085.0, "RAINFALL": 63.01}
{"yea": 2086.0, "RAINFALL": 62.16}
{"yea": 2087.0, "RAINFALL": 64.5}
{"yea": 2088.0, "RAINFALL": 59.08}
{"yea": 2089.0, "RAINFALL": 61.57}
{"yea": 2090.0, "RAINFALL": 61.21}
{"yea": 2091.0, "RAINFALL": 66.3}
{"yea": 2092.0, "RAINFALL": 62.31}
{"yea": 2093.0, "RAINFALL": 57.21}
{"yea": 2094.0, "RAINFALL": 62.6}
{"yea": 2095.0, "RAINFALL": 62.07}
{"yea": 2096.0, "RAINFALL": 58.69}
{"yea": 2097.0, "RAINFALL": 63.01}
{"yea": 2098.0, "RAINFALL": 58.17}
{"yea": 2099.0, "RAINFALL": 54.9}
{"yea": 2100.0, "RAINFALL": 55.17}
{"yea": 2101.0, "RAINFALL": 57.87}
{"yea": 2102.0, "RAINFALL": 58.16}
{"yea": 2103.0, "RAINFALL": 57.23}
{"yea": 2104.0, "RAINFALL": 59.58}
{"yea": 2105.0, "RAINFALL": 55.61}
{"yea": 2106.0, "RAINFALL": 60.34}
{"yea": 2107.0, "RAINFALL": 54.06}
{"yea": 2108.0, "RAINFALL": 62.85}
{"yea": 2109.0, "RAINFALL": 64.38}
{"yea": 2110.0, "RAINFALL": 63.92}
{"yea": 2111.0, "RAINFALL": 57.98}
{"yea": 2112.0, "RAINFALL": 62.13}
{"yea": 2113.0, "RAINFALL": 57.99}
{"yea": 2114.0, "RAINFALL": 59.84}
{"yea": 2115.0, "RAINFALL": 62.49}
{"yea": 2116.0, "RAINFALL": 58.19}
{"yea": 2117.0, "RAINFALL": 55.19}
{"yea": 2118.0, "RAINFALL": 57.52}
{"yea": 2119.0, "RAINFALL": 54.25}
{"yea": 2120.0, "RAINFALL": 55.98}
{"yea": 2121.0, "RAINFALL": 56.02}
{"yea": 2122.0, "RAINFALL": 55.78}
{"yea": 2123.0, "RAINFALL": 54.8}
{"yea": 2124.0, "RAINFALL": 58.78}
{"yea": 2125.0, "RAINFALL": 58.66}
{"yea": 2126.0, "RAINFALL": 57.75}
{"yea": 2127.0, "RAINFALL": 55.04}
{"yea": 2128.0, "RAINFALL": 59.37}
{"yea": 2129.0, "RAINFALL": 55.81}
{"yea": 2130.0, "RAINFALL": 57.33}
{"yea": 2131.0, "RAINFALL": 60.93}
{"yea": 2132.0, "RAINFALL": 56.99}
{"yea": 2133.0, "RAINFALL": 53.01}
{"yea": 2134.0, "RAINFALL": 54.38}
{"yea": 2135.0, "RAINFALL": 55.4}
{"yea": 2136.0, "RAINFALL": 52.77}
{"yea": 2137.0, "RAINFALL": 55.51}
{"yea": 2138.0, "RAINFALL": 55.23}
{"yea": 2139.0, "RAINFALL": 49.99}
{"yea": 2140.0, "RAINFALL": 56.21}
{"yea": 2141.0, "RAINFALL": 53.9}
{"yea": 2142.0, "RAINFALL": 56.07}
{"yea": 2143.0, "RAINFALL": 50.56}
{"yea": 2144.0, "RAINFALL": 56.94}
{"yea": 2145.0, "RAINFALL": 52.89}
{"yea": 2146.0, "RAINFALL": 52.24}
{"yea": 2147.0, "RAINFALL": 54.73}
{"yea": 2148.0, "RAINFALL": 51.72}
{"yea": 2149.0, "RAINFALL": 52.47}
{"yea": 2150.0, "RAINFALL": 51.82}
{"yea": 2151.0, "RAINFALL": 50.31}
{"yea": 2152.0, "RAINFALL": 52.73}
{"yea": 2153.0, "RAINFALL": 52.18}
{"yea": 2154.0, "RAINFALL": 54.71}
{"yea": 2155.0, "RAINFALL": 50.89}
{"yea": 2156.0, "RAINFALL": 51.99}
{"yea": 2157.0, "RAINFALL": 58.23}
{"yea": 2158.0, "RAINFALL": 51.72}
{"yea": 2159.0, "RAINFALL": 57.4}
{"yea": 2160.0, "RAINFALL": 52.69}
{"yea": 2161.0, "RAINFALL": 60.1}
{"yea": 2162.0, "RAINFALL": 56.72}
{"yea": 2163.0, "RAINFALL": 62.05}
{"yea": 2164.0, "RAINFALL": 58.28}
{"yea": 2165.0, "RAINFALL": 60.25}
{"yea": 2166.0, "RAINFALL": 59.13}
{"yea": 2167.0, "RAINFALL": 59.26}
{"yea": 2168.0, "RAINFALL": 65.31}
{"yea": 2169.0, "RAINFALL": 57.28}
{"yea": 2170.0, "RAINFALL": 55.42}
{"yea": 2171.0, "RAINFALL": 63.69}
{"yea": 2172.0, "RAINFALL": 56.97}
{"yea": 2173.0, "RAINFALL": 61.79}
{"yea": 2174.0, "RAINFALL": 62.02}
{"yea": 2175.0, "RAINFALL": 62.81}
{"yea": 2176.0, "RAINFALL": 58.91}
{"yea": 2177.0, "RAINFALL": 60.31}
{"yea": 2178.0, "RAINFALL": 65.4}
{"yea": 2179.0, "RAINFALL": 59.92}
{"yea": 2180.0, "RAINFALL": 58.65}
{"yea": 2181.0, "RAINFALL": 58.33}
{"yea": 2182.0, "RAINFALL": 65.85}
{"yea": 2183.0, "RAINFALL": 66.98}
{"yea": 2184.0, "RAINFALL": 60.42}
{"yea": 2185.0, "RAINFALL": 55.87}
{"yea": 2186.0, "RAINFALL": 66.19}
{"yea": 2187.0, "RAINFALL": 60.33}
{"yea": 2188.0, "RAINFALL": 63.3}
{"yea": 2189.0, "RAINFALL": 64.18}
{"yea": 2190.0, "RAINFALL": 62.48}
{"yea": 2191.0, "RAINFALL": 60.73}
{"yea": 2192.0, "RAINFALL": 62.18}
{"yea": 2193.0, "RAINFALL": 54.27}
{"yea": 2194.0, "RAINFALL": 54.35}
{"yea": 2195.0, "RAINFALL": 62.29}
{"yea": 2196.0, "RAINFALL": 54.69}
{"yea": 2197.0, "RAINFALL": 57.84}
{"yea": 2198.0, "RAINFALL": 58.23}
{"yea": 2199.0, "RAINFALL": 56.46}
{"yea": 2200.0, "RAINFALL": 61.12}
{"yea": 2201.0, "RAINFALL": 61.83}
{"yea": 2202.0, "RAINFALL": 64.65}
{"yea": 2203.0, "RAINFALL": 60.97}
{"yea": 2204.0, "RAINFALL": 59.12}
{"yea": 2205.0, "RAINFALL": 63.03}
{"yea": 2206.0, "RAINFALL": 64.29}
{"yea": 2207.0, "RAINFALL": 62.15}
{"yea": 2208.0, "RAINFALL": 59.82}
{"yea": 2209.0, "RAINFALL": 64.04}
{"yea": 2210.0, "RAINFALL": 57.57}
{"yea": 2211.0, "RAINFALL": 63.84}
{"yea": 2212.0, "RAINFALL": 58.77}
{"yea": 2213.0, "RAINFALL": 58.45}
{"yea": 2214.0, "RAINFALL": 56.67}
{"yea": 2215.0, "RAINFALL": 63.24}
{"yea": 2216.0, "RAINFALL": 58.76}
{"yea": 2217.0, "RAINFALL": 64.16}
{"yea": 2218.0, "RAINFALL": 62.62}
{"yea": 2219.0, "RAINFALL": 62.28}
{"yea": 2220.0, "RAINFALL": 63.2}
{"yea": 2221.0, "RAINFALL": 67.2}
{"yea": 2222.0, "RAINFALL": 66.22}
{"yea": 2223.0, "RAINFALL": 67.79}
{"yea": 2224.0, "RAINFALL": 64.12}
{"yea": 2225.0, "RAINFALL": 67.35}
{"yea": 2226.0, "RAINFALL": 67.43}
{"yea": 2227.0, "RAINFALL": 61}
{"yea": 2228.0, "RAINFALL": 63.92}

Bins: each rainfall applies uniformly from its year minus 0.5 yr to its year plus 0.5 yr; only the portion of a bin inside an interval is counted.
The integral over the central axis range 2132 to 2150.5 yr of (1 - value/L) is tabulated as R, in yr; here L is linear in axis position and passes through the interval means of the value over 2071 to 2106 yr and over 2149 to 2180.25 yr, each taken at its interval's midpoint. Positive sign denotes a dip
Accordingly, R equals 1.5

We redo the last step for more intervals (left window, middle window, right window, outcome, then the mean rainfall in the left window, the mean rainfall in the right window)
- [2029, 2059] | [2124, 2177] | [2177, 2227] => 5.3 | 64.3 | 61.6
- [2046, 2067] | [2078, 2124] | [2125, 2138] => 0.7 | 66.4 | 56.2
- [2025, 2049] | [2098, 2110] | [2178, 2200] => 0.5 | 61.9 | 60.3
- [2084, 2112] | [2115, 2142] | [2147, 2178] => 1.2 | 60.3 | 57.1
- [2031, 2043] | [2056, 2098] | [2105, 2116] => -1.4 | 61.9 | 60.3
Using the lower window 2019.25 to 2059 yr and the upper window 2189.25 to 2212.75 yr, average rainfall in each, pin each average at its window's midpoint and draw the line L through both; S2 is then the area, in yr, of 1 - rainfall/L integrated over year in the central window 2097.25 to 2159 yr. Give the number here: 5.7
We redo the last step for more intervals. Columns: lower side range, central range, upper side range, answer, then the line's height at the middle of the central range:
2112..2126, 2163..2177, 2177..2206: -0.1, 59.8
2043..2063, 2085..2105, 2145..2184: 0.9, 63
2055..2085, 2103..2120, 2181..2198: 1.0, 62.7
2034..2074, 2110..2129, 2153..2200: 1.3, 61.9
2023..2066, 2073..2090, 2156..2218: 0.5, 62.9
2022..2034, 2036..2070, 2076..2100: -2.5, 60.8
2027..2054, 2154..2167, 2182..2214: 1.0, 61.2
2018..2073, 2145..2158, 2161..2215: 1.8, 61.4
